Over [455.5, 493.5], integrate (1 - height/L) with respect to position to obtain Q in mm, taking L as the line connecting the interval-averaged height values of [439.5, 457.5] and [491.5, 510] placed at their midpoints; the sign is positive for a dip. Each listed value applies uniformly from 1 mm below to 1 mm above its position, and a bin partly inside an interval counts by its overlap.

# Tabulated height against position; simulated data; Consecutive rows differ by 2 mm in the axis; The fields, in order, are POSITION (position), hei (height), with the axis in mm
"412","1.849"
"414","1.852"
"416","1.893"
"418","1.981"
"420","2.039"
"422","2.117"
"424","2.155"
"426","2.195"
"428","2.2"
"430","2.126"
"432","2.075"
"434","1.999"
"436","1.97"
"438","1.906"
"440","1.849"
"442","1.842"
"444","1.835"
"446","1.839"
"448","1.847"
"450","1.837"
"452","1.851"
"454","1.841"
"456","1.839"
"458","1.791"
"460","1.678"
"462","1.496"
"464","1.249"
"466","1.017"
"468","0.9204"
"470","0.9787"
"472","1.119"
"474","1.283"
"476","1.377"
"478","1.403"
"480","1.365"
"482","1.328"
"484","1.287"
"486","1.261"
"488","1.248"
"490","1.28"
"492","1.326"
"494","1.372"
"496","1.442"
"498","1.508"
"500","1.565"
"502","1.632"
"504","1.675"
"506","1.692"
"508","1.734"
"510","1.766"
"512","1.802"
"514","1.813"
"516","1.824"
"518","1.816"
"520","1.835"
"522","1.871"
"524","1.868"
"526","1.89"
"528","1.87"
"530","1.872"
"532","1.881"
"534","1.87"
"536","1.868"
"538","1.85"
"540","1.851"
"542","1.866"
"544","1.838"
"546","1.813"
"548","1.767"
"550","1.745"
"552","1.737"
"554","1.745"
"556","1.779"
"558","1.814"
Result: 8.5 mm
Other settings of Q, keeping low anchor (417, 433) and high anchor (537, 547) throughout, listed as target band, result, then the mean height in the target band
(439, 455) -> 1.69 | 1.84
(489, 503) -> 3.60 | 1.45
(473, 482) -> 2.88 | 1.35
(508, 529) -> 0.73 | 1.83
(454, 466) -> 2.67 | 1.58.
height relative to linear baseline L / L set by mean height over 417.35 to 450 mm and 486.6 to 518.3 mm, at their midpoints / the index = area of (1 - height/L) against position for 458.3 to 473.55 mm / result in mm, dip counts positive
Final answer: 4.80 mm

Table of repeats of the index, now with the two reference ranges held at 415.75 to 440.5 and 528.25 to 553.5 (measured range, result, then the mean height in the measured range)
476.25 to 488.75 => 4.0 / 1.32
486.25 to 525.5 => 5.4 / 1.63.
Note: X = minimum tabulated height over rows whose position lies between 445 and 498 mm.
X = 0.9204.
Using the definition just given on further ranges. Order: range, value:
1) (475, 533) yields 1.248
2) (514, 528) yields 1.813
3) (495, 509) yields 1.442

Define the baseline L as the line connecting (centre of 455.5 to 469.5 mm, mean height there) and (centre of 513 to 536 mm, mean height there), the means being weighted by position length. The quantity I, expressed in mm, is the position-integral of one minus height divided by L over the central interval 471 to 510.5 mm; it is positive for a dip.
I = 4.5 mm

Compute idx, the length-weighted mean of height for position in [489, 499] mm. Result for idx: 1.39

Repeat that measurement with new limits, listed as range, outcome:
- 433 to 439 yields 1.96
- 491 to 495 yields 1.35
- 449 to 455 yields 1.84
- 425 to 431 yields 2.17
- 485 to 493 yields 1.28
